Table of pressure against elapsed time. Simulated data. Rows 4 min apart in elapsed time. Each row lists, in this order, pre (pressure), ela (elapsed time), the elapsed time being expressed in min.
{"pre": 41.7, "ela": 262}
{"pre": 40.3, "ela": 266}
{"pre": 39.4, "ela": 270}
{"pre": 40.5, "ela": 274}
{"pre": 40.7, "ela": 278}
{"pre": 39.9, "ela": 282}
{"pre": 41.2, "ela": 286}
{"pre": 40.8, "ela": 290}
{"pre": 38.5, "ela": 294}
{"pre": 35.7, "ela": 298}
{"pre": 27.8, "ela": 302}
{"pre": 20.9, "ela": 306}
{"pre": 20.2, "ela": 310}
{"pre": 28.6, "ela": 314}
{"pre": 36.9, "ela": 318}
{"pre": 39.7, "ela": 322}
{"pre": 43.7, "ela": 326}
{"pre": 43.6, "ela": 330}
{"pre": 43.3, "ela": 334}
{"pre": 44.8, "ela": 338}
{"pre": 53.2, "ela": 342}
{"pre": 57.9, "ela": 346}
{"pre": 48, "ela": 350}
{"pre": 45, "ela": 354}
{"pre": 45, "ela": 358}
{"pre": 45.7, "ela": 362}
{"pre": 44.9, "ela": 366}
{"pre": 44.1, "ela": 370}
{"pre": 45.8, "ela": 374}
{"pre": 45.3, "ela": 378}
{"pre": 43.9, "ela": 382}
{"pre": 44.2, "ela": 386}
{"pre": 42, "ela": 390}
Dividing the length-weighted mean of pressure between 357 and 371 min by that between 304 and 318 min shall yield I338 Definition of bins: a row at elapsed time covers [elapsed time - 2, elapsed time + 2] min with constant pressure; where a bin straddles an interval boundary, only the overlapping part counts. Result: 1.79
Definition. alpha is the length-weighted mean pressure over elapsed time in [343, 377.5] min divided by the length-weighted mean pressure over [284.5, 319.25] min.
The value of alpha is 1.5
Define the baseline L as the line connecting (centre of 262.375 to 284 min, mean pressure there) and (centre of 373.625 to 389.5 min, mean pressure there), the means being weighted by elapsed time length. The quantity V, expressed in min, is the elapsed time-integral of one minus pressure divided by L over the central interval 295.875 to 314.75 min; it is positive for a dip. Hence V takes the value 6.8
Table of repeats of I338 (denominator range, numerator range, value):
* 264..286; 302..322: 0.70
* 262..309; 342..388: 1.27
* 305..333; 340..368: 1.42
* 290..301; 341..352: 1.44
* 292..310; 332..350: 1.68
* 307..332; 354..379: 1.29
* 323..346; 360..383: 0.97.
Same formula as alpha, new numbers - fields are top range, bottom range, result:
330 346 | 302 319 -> 1.83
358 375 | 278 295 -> 1.12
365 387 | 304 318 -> 1.78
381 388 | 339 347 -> 0.82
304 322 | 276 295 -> 0.70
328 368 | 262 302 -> 1.20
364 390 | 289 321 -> 1.43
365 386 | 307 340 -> 1.21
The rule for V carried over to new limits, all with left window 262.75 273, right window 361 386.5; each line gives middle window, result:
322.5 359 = -2.97 min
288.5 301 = 1.19 min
